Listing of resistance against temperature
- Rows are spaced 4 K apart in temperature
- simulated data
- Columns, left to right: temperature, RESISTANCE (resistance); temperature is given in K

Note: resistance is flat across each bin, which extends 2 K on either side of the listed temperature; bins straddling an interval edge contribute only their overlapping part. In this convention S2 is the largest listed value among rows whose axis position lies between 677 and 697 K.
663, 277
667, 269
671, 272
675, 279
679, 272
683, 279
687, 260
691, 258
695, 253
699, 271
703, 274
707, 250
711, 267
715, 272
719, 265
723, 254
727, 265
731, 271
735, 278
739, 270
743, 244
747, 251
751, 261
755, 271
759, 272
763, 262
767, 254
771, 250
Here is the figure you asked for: 279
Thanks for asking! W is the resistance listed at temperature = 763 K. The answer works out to 262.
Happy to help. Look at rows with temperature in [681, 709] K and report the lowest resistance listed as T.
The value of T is 250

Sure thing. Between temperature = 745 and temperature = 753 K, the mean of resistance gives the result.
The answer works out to 256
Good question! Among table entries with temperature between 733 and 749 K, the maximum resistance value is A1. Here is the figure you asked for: 278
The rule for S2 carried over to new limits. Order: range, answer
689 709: 274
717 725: 265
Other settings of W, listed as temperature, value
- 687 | 260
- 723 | 254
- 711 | 267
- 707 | 250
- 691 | 258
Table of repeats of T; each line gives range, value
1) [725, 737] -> 265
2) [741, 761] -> 244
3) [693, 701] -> 253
